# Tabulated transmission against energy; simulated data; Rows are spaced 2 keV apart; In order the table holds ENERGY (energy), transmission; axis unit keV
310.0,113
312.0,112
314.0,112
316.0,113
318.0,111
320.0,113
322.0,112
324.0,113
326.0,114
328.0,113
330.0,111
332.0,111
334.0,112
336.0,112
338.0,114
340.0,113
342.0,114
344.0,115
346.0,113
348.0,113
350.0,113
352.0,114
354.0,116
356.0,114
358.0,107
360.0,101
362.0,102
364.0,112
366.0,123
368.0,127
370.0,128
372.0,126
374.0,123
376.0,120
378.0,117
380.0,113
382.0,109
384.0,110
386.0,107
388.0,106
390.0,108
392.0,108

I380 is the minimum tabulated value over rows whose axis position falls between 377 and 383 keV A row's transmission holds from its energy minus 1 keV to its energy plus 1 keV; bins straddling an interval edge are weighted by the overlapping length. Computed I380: 109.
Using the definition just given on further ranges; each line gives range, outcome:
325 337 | 111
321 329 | 112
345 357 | 113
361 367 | 102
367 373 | 126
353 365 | 101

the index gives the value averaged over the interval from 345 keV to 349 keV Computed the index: 113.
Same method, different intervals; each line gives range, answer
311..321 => 112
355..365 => 107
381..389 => 108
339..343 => 114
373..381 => 118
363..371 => 122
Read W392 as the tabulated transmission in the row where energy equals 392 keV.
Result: 108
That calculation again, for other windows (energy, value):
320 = 113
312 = 112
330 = 111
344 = 115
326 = 114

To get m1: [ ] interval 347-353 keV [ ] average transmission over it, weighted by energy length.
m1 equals 113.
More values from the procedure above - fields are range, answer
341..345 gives 114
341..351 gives 114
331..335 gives 112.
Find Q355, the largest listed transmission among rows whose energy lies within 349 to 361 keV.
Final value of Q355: 116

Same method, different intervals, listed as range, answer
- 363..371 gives 128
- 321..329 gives 114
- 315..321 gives 113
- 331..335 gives 112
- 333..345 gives 115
